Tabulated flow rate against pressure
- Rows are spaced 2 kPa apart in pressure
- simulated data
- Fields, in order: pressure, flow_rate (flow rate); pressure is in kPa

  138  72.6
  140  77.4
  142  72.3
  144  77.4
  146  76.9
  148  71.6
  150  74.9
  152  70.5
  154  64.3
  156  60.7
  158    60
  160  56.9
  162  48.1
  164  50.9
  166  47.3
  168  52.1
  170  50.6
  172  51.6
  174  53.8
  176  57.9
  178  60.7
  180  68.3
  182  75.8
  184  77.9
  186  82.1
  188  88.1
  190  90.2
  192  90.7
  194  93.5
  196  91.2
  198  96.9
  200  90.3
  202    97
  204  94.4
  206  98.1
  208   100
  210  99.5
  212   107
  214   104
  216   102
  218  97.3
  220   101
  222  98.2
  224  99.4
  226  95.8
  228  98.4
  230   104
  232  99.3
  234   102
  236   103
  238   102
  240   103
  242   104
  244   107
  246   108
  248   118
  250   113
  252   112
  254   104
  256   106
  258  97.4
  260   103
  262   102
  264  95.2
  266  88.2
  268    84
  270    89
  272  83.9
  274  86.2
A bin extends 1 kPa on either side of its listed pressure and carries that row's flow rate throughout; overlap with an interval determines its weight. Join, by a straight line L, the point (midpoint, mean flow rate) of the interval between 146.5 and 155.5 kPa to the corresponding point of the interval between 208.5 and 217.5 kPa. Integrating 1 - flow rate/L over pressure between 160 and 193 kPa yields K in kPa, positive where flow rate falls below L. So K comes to 7.5 kPa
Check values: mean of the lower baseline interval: 70.2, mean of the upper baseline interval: 103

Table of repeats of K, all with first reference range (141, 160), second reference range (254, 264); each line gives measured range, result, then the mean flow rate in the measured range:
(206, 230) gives -3.0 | 100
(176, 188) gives 0.9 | 73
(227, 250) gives -2.2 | 105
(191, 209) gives -2.3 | 94.7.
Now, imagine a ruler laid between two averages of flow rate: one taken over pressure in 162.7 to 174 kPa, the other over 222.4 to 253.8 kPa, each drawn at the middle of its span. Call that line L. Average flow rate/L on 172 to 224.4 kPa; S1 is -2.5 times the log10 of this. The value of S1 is -0.19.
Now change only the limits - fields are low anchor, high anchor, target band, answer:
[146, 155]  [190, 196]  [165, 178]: 0.468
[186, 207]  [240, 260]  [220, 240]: 0.014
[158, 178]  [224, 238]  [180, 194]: -0.235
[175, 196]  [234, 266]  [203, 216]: -0.138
